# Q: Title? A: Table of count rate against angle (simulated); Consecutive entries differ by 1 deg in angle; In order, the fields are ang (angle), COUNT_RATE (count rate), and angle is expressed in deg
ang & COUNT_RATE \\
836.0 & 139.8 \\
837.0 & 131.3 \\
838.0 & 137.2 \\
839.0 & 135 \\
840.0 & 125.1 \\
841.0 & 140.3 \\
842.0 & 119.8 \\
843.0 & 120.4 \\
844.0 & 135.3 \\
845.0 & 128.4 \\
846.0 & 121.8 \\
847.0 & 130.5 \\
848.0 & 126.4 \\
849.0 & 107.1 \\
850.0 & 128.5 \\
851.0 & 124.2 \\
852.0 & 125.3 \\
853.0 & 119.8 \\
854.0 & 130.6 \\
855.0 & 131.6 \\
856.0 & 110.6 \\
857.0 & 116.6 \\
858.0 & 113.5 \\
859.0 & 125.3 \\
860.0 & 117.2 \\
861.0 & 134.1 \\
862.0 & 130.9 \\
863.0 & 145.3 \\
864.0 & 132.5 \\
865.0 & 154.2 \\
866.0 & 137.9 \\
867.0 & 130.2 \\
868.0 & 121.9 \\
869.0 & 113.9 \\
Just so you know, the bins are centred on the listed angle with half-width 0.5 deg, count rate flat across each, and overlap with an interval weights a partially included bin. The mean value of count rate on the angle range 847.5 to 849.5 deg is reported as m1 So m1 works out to 117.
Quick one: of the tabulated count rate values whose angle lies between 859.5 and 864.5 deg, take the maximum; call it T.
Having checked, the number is 145.3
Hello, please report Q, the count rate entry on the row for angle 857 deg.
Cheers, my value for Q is 116.6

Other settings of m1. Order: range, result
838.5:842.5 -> 130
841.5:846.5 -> 125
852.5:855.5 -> 127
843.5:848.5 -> 128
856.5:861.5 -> 121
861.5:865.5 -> 141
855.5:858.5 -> 114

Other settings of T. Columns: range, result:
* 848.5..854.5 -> 130.6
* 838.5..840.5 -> 135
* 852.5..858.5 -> 131.6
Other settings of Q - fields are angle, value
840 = 125.1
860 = 117.2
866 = 137.9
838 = 137.2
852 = 125.3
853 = 119.8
